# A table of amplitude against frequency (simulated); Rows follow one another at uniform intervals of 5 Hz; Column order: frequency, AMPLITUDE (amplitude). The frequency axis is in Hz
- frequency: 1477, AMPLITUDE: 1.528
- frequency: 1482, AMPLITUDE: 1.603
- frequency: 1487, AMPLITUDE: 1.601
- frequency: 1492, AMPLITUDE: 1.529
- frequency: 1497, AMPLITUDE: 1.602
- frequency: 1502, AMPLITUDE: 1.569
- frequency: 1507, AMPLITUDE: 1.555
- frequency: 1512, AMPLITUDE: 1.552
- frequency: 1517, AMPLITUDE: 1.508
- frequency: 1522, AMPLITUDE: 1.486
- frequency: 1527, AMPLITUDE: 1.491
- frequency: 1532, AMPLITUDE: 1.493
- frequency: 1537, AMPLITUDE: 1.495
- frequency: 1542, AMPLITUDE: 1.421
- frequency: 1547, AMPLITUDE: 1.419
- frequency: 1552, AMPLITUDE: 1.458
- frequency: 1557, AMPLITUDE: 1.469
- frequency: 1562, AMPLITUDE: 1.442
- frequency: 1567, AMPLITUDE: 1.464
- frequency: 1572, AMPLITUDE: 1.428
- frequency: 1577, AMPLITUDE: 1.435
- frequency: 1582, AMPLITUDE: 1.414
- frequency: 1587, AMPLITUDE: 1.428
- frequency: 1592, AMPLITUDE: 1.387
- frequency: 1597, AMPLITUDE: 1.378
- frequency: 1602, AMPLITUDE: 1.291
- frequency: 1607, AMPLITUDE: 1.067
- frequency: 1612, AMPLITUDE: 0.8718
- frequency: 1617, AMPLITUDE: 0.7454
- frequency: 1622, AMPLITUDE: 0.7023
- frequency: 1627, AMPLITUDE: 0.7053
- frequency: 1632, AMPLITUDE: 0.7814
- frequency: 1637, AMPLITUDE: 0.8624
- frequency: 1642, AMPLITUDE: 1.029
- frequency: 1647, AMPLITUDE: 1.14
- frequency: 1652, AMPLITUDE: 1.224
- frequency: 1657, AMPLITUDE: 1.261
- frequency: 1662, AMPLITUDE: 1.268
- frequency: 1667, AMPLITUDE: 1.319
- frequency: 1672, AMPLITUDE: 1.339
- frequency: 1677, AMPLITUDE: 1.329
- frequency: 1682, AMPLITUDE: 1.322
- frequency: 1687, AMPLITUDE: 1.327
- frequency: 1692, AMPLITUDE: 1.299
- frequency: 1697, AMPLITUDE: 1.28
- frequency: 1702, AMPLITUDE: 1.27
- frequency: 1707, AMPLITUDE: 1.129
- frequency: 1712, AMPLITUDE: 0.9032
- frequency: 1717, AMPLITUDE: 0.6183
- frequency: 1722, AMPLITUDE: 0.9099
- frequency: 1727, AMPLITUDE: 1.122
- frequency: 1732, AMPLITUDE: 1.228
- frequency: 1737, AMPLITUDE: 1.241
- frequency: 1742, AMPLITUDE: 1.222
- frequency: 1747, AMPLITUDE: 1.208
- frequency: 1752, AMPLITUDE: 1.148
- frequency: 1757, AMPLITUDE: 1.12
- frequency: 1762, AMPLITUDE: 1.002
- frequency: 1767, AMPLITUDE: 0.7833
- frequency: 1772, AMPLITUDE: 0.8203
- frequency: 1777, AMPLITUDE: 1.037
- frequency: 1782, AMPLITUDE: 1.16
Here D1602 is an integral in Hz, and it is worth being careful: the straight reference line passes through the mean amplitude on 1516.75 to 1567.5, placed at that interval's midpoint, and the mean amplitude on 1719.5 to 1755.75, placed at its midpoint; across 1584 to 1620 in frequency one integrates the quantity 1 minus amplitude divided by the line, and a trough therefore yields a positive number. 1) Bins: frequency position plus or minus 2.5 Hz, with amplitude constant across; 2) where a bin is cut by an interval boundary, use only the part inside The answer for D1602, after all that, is 5.5 Hz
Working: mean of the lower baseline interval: 1.47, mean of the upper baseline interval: 1.15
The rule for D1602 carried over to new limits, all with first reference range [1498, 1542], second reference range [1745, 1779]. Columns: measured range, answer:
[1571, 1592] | -0.5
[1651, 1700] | -4.4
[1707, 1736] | 2.9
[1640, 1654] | 1.3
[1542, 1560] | 0.1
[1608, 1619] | 4.0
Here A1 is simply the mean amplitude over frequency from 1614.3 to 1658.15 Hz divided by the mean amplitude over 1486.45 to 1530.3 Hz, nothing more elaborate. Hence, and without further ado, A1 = 0.60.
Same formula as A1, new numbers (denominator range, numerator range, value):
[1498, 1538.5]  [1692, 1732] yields 0.70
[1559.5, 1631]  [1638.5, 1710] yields 1.05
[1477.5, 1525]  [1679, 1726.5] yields 0.72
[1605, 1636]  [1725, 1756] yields 1.47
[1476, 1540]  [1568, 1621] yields 0.80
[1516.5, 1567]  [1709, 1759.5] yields 0.73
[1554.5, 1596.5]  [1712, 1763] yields 0.75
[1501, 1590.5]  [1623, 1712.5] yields 0.78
